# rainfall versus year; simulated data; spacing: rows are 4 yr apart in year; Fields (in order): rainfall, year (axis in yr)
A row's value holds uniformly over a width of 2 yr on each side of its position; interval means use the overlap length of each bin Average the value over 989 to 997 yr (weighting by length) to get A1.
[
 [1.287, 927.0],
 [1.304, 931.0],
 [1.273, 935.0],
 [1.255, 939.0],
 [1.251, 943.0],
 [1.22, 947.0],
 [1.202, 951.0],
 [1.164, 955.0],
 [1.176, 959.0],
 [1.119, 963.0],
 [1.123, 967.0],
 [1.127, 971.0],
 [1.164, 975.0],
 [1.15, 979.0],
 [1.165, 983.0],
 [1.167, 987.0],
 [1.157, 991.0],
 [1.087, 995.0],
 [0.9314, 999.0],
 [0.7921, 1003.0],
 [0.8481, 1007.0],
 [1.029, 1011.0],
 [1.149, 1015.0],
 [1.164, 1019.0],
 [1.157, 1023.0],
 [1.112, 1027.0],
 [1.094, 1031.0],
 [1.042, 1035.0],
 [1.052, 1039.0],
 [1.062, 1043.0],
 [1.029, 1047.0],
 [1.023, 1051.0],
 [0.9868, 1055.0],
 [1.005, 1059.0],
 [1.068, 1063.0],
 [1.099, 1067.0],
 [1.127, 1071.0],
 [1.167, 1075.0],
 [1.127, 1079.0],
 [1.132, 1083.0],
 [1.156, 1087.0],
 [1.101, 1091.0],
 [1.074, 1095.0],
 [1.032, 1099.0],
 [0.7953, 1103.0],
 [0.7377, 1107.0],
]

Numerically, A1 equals 1.12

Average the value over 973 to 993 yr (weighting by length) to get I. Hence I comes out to 1.16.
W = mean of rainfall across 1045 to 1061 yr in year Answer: 1.01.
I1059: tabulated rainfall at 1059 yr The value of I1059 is 1.005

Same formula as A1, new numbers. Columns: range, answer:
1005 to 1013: 0.939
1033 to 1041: 1.05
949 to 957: 1.18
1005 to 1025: 1.07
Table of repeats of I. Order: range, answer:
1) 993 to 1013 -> 0.938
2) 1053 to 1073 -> 1.06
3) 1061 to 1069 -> 1.08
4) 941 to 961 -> 1.2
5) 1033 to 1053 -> 1.04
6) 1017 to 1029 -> 1.14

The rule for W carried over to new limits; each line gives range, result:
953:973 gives 1.14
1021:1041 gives 1.09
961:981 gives 1.14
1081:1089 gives 1.14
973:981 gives 1.16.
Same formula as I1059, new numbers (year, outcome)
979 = 1.15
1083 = 1.132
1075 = 1.167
